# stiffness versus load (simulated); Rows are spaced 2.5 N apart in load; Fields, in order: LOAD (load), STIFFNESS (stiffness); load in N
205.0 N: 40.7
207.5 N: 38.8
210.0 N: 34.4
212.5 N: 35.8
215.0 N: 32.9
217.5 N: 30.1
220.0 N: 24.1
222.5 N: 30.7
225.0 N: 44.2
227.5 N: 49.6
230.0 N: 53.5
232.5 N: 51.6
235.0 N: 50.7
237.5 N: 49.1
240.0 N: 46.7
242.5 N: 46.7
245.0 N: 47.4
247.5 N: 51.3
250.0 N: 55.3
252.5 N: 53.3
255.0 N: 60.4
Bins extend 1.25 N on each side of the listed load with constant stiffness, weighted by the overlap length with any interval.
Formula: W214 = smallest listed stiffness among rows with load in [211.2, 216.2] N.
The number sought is 32.9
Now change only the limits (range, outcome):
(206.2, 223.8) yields 24.1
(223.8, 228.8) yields 44.2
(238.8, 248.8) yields 46.7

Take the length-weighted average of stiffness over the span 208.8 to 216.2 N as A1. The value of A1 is 34.4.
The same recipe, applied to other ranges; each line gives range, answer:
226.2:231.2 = 51.5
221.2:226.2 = 37.2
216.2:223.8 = 28.4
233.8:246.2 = 48.1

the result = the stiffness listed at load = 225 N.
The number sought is 44.2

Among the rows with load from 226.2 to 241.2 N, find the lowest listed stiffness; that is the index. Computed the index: 46.7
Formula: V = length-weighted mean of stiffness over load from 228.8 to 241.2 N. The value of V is 50.3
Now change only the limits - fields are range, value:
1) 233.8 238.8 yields 49.9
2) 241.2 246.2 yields 47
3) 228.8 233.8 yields 52.5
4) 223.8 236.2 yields 49.9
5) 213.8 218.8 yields 31.4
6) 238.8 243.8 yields 46.7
